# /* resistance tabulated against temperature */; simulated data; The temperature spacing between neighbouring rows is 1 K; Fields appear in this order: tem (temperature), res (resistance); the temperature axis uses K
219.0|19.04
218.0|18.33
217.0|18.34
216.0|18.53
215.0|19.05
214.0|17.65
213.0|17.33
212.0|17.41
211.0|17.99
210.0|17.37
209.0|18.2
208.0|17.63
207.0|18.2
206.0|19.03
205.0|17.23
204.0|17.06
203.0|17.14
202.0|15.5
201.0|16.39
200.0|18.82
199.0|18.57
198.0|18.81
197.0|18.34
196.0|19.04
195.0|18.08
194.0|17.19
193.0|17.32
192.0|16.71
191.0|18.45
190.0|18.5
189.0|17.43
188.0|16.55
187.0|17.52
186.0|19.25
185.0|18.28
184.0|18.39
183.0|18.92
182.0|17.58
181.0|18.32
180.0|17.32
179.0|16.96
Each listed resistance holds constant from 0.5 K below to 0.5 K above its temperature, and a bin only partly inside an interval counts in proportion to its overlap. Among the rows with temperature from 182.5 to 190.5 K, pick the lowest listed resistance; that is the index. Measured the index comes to 16.55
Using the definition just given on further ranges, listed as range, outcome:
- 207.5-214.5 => 17.33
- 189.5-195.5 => 16.71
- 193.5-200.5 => 17.19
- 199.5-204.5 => 15.5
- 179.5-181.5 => 17.32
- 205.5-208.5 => 17.63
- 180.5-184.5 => 17.58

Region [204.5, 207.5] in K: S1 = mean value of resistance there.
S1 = 18.2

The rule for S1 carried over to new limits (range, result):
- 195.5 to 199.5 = 18.7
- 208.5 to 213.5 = 17.7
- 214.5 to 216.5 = 18.8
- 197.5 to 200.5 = 18.7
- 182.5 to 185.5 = 18.5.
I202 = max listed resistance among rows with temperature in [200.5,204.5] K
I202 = 17.14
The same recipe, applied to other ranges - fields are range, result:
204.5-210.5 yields 19.03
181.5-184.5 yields 18.92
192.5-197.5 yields 19.04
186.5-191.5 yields 18.5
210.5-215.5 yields 19.05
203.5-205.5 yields 17.23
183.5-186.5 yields 19.25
